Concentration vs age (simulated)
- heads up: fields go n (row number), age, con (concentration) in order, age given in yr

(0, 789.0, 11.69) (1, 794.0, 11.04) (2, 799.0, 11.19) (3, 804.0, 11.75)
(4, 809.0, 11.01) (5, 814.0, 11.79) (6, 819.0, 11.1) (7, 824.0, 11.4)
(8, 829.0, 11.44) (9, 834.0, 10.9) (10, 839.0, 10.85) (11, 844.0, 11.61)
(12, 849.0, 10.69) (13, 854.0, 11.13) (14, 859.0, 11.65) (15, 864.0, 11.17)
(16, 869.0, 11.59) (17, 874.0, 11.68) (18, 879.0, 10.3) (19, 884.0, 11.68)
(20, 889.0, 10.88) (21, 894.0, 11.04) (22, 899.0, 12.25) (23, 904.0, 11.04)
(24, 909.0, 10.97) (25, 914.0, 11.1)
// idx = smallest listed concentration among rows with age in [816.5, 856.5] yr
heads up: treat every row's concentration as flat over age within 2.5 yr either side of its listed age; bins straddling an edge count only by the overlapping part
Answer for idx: 10.69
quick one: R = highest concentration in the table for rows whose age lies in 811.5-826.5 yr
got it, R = 11.79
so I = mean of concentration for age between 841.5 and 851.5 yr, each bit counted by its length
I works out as 11.2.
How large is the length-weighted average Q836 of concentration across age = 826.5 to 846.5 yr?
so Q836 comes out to 11.2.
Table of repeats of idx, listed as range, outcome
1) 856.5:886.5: 10.3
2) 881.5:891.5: 10.88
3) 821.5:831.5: 11.4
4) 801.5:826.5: 11.01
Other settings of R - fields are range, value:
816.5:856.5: 11.61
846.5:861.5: 11.65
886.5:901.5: 12.25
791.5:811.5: 11.75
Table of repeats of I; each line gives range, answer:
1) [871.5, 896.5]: 11.1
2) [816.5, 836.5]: 11.2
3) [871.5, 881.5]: 11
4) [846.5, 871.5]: 11.2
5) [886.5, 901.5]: 11.4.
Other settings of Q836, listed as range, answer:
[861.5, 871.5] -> 11.4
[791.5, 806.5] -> 11.3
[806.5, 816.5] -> 11.4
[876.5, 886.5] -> 11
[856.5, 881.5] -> 11.3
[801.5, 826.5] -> 11.4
